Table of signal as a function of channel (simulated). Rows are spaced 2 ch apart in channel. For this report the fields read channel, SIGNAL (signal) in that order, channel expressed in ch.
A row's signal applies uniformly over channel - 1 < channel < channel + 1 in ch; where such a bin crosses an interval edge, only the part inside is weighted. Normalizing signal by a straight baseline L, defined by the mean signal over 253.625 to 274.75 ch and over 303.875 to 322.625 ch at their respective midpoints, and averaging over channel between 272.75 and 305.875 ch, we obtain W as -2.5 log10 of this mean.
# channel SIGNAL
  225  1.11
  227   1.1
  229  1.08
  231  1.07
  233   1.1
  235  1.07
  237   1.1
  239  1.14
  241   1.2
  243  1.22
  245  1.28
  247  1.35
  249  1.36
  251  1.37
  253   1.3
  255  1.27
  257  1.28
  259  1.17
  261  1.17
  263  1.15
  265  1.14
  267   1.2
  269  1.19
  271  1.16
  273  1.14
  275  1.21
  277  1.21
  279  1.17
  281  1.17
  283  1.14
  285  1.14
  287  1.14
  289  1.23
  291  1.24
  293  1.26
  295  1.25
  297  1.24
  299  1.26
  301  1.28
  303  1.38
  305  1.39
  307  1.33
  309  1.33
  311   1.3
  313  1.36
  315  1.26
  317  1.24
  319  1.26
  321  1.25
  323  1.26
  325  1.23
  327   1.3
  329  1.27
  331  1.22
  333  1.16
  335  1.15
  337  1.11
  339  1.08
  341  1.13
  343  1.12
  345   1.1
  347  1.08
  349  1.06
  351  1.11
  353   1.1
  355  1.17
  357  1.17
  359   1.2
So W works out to 0.02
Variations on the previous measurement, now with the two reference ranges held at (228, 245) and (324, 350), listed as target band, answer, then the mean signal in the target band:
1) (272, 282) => -0.037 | 1.18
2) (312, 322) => -0.111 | 1.27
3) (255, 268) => -0.050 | 1.19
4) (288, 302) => -0.096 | 1.25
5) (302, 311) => -0.177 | 1.35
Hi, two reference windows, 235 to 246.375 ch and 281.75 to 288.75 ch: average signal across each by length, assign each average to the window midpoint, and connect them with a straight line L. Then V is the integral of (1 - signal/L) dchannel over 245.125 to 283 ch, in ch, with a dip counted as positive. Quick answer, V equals -1.80 ch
